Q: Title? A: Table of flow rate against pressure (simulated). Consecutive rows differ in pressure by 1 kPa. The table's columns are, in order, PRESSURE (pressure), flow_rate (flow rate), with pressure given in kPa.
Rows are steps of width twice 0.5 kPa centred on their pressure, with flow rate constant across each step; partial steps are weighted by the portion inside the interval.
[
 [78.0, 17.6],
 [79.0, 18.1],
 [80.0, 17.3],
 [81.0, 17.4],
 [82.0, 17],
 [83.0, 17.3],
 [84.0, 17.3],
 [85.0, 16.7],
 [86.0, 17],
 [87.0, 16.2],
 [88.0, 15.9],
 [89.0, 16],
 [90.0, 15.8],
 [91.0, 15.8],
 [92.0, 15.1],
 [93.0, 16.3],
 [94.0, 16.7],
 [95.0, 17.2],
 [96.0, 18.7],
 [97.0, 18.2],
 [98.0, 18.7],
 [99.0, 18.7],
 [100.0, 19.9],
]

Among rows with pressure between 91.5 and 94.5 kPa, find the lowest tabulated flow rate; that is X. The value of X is 15.1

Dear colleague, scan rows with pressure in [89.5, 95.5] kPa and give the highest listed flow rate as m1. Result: 17.2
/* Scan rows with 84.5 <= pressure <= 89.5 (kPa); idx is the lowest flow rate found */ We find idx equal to 15.9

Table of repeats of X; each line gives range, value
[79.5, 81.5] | 17.3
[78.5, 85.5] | 16.7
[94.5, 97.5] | 17.2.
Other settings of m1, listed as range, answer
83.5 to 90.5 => 17.3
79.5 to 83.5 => 17.4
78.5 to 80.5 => 18.1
